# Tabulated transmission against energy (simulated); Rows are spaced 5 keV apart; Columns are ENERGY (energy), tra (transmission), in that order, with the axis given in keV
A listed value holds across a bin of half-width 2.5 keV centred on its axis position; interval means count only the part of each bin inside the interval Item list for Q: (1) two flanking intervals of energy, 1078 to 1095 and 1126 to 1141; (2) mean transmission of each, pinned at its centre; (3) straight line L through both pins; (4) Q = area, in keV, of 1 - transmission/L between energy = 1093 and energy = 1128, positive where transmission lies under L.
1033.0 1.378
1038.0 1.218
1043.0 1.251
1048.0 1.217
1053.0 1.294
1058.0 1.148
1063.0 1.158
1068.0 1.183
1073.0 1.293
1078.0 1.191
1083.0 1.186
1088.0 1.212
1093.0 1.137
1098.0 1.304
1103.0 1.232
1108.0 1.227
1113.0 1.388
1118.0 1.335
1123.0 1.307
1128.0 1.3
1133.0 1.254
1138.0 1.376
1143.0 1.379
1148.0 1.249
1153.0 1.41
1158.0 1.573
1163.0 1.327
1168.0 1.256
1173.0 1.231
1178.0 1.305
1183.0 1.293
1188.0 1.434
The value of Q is -1.09 keV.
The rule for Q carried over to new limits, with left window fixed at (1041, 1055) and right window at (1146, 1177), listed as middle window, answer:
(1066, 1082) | 0.66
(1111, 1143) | -0.39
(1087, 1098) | 0.76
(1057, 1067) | 0.83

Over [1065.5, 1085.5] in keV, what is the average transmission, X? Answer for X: 1.21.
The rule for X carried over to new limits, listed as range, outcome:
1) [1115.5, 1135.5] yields 1.3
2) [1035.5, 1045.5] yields 1.23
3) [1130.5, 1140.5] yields 1.31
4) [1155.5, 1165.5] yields 1.45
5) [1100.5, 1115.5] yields 1.28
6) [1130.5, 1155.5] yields 1.33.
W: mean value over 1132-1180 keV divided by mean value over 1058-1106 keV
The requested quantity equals 1.11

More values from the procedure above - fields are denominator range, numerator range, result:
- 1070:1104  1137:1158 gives 1.13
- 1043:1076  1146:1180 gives 1.10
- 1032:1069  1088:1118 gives 1.03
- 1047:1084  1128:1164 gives 1.13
